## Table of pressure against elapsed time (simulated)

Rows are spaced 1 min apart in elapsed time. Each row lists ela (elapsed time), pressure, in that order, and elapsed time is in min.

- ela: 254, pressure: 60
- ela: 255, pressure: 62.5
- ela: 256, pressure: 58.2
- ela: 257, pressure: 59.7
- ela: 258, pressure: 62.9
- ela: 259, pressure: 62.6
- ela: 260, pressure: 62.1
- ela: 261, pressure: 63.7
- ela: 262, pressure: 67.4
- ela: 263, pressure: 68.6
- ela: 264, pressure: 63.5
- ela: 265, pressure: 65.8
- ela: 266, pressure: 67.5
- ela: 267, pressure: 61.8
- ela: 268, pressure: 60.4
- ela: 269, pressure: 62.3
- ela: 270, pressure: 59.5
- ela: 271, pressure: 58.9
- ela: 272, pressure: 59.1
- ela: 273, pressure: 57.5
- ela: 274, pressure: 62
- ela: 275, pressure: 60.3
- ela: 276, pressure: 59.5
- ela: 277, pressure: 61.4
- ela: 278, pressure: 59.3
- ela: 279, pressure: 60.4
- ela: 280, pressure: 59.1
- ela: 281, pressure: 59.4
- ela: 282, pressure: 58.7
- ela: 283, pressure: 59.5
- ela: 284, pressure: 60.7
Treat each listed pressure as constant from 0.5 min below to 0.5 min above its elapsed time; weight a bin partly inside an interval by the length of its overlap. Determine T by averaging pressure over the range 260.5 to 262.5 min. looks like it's 65.6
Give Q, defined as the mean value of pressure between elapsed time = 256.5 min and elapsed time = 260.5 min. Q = 61.8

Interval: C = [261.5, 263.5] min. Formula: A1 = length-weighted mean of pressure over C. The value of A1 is 68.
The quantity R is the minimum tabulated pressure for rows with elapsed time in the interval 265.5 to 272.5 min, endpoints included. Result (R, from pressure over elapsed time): 58.9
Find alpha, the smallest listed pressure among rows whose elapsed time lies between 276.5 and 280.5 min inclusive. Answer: 59.1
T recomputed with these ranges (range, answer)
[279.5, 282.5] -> 59.1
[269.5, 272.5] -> 59.2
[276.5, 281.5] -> 59.9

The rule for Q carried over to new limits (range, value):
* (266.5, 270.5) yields 61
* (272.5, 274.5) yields 59.8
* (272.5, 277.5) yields 60.1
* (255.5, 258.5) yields 60.3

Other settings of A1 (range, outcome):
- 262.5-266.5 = 66.3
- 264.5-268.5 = 63.9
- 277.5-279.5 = 59.8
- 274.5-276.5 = 59.9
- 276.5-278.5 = 60.3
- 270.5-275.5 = 59.6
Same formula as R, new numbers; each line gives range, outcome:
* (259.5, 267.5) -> 61.8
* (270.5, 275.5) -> 57.5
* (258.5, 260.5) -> 62.1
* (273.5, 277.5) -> 59.5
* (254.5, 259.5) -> 58.2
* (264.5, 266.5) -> 65.8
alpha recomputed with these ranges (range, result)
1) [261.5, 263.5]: 67.4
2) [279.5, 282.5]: 58.7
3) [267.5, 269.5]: 60.4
